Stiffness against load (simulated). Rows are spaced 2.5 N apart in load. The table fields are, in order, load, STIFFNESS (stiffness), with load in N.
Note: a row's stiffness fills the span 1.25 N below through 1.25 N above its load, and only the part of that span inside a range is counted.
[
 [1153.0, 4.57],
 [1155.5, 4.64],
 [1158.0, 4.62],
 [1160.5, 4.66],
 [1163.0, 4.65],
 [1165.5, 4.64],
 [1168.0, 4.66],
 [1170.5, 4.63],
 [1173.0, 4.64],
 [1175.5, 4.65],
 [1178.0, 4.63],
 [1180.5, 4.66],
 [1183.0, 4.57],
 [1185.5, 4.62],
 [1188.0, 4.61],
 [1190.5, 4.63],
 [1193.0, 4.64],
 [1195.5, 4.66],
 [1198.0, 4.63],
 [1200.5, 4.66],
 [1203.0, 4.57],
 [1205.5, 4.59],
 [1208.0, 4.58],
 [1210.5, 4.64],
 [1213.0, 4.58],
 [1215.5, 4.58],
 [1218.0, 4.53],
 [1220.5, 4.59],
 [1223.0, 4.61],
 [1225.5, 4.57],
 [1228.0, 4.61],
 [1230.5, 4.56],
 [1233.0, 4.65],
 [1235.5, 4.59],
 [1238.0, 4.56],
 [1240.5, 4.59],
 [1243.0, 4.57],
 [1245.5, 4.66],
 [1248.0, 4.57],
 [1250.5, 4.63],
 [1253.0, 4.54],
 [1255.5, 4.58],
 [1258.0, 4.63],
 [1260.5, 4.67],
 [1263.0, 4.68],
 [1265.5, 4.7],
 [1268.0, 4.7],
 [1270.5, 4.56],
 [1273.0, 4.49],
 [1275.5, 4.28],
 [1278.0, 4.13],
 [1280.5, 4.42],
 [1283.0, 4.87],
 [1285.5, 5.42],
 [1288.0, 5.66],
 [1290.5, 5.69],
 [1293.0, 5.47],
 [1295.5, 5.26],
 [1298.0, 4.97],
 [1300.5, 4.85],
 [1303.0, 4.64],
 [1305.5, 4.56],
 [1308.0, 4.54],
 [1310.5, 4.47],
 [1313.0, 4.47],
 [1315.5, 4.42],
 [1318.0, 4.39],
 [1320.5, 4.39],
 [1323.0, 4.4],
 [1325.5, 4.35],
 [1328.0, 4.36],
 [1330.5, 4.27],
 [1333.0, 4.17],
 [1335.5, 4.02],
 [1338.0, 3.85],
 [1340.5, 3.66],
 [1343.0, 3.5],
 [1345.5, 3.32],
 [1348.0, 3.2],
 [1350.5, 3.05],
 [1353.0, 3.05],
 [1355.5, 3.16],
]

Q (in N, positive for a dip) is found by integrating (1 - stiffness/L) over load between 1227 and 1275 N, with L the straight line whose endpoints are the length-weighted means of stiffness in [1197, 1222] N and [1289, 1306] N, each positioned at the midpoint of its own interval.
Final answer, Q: 2.3 N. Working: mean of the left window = 4.59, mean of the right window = 5.09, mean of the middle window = 4.6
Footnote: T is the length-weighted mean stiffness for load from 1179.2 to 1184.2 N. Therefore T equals 4.62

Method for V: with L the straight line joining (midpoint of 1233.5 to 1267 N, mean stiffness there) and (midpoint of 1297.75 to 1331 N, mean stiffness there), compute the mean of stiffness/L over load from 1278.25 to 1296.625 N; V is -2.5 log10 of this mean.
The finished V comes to -0.14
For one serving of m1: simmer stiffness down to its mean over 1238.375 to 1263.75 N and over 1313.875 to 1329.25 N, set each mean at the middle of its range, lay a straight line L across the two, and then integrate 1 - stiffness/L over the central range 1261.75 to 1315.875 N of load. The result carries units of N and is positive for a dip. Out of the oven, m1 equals -3.6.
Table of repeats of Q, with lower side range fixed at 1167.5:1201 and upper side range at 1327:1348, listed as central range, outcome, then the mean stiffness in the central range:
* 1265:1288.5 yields -3.04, 4.69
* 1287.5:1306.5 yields -5.00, 5.12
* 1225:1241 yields -0.76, 4.59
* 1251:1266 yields -1.33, 4.63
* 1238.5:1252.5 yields -0.90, 4.6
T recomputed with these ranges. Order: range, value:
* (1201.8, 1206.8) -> 4.58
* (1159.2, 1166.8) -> 4.65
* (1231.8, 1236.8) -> 4.62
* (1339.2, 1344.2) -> 3.58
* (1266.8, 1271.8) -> 4.63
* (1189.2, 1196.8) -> 4.64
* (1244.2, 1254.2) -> 4.6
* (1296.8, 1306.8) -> 4.75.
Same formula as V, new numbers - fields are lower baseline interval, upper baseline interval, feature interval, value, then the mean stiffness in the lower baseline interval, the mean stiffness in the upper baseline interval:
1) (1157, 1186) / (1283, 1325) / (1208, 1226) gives 0.028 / 4.64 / 4.84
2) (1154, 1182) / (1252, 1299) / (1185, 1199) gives 0.012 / 4.64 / 4.83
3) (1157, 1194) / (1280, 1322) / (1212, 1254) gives 0.035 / 4.63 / 4.86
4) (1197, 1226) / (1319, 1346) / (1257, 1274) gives -0.069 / 4.59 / 4.05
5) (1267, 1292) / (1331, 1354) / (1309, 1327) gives -0.092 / 4.83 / 3.56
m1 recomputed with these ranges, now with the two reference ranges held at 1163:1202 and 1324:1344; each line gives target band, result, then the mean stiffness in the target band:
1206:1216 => -0.2 N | 4.6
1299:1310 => -1.3 N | 4.64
